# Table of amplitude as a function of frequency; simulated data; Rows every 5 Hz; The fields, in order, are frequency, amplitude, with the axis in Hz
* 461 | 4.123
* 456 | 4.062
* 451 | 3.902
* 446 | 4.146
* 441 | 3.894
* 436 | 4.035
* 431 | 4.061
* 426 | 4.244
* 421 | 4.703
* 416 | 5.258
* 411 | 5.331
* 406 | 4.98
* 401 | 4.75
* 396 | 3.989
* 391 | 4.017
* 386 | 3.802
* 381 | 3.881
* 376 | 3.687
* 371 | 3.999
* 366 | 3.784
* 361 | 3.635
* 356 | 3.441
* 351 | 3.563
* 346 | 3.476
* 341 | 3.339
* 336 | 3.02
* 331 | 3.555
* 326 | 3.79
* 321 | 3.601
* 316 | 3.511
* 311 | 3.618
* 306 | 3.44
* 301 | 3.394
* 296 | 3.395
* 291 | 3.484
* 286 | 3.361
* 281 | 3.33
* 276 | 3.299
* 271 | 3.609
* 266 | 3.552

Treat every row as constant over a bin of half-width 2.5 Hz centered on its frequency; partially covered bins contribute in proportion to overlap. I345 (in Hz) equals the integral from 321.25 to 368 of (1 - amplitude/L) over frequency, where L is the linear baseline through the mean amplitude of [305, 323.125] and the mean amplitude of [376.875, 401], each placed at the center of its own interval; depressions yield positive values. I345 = 2.7 Hz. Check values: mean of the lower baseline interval 3.55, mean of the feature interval 3.51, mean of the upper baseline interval 3.99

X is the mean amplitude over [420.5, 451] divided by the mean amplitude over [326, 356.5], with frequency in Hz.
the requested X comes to 1.20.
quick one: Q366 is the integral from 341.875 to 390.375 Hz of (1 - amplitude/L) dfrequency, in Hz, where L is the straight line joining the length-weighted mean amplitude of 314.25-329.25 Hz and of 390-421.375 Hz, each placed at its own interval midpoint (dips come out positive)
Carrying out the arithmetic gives 6.1 Hz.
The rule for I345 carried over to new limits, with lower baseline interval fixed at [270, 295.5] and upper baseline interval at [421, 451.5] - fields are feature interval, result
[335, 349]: 1.37 Hz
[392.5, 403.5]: -1.13 Hz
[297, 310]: 0.23 Hz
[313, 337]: 0.46 Hz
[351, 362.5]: 0.64 Hz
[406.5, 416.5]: -3.11 Hz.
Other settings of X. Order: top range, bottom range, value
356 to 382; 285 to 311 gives 1.09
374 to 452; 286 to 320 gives 1.24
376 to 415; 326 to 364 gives 1.27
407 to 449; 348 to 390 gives 1.20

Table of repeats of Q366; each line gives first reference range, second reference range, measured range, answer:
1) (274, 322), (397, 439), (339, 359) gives 2.5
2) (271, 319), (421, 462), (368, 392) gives -0.3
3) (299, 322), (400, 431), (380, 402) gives 2.2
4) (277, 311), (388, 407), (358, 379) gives 1.7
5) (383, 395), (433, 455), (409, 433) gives -4.6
